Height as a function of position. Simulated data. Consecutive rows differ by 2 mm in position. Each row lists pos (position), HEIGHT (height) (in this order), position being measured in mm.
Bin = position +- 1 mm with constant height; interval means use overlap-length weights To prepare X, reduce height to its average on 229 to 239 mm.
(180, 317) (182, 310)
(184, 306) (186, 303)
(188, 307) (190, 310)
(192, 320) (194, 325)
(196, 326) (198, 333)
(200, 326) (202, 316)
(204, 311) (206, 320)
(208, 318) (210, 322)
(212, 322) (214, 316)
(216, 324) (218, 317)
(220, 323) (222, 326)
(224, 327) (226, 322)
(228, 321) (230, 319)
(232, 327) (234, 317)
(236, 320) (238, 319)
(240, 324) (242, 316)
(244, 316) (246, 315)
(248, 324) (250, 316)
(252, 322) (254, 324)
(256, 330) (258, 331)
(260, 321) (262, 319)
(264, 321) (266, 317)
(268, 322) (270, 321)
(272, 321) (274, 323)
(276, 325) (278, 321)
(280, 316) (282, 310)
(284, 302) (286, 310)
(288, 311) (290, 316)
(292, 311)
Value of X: 320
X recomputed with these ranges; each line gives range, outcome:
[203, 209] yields 316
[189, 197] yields 320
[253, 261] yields 326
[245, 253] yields 319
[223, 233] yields 323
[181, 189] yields 306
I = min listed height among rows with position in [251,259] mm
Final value 322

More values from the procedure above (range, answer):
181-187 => 303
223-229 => 321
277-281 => 316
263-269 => 317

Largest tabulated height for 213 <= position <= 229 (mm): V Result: 327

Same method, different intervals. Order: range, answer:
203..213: 322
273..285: 325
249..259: 331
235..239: 320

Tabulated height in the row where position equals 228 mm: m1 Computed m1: 321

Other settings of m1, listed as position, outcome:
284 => 302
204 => 311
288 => 311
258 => 331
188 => 307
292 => 311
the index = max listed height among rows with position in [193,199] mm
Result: 333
